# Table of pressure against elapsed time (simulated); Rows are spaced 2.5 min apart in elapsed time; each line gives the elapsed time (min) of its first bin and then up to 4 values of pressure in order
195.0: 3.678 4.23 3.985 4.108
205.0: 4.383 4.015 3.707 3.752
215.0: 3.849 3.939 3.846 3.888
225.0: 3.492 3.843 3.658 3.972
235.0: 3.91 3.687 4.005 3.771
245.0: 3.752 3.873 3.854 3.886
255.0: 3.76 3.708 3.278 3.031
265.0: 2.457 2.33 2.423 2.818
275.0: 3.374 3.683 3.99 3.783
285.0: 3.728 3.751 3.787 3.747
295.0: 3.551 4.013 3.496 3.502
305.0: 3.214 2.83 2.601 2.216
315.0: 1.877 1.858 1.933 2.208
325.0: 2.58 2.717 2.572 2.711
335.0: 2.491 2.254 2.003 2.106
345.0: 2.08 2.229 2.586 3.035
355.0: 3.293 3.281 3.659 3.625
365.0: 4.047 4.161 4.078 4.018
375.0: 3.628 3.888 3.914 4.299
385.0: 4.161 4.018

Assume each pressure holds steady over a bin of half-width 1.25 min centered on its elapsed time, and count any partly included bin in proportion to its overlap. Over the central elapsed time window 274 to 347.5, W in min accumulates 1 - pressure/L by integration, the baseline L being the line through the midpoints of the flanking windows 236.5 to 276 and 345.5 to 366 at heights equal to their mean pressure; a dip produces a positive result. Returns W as 8.17 min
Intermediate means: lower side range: 3.37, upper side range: 3.17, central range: 2.91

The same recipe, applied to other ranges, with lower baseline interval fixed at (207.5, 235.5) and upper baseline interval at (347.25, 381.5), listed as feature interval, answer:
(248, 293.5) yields 3.82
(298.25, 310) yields 1.45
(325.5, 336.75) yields 3.18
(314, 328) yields 5.66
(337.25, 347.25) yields 4.16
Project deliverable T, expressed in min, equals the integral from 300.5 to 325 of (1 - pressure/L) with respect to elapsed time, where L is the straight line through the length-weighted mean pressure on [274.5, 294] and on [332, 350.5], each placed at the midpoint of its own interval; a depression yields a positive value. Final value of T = 4.2 min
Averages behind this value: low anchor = 3.74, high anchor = 2.28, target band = 2.51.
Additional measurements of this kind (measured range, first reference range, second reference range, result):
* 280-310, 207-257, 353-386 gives 2.1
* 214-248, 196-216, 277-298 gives 1.0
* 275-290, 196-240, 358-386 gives 0.6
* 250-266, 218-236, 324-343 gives 0.0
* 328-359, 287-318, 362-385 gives 9.1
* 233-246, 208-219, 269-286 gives -0.6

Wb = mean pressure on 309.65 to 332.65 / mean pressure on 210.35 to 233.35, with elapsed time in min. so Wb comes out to 0.61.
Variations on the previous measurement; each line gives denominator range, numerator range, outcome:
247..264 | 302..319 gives 0.70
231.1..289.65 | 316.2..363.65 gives 0.74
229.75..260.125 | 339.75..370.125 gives 0.81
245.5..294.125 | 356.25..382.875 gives 1.12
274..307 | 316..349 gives 0.63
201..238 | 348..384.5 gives 0.94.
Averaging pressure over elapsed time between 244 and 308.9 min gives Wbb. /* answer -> 3.44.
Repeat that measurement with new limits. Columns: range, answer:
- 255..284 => 3.2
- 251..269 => 3.21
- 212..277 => 3.54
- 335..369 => 2.94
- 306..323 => 2.23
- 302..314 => 2.81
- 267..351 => 2.86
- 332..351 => 2.29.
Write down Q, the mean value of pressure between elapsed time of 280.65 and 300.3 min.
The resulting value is 3.75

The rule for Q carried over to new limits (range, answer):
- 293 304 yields 3.64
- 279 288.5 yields 3.81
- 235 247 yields 3.82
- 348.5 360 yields 3.1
